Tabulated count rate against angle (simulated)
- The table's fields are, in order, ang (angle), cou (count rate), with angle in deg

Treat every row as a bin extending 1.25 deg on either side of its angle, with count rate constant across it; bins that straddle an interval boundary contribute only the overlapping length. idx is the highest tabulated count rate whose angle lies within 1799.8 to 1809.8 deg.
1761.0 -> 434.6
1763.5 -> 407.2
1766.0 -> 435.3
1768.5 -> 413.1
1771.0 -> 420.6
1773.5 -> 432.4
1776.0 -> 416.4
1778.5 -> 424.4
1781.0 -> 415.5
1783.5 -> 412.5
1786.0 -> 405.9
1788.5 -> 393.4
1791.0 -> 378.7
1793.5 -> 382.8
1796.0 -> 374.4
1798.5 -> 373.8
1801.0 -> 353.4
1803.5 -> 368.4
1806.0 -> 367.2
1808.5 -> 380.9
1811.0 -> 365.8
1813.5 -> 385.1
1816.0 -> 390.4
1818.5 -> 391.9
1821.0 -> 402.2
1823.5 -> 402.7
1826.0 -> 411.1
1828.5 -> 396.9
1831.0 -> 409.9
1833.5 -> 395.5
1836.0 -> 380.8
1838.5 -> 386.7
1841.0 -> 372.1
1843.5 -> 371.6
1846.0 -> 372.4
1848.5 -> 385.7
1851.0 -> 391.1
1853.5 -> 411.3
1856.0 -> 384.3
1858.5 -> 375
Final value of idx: 380.9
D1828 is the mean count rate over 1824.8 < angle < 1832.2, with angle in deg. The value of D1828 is 406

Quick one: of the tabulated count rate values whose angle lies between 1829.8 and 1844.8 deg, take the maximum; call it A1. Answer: 409.9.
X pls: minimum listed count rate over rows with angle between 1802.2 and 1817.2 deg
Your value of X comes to 365.8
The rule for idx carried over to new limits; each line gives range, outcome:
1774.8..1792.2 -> 424.4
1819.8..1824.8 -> 402.7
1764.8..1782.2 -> 435.3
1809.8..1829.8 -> 411.1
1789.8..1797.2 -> 382.8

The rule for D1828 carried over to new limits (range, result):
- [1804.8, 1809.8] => 374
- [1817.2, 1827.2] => 402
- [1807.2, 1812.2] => 373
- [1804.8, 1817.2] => 378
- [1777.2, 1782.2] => 420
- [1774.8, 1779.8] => 420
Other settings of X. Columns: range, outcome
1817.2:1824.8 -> 391.9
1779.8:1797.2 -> 374.4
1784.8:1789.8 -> 393.4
